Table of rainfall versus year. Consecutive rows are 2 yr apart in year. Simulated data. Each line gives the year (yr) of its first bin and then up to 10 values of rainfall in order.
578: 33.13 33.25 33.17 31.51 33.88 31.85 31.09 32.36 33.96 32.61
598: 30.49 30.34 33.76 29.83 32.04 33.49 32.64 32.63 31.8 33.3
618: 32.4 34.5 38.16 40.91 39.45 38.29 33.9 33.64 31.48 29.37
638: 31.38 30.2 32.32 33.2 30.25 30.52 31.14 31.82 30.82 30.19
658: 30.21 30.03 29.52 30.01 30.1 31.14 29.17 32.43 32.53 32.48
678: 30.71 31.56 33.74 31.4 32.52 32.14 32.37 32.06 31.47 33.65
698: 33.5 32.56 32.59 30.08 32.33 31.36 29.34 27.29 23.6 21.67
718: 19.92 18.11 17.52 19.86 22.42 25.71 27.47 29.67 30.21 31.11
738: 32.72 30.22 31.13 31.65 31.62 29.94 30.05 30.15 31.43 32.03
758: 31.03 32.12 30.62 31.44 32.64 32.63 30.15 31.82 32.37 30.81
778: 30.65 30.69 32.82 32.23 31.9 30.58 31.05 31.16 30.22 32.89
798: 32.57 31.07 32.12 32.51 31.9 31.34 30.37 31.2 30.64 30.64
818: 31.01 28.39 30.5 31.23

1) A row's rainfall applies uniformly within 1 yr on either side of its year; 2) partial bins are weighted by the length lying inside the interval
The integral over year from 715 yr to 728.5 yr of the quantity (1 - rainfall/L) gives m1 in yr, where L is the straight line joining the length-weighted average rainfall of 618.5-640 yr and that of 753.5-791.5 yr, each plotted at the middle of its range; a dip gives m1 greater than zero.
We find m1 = 5.0 yr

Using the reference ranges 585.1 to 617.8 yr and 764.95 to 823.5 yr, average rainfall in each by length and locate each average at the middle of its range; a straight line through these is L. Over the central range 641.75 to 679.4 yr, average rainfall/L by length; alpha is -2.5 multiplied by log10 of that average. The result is 0.04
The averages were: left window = 32.3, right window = 31.3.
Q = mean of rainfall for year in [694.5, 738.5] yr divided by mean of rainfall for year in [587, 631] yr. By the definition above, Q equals 0.81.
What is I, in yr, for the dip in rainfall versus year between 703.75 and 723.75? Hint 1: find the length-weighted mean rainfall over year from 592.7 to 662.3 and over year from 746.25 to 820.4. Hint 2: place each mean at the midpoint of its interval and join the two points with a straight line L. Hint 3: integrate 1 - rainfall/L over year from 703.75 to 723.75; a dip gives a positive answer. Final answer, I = 4.5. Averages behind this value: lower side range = 32.6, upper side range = 31.3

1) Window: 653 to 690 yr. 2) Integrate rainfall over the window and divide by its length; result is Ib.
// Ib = 31.2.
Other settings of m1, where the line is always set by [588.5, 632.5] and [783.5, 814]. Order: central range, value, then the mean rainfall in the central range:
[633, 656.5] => 1.56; 31.1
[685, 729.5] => 6.51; 27.8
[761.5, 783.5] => 0.18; 31.5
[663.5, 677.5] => 0.78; 31.1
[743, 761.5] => 0.54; 31.1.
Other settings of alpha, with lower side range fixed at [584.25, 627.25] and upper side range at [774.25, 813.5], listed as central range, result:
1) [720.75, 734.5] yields 0.301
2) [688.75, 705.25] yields 0.006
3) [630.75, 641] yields 0.061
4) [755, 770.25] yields 0.005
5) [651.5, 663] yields 0.086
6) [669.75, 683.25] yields 0.025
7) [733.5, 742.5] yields 0.032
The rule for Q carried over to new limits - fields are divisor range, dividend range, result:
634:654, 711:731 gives 0.72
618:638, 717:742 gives 0.73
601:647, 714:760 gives 0.82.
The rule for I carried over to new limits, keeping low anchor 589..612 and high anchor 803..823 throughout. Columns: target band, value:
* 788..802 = -0.2 yr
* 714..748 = 5.4 yr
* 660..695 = 0.2 yr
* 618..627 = -1.6 yr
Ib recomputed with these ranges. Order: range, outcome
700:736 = 26.2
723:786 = 30.3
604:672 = 32.4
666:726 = 29.2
